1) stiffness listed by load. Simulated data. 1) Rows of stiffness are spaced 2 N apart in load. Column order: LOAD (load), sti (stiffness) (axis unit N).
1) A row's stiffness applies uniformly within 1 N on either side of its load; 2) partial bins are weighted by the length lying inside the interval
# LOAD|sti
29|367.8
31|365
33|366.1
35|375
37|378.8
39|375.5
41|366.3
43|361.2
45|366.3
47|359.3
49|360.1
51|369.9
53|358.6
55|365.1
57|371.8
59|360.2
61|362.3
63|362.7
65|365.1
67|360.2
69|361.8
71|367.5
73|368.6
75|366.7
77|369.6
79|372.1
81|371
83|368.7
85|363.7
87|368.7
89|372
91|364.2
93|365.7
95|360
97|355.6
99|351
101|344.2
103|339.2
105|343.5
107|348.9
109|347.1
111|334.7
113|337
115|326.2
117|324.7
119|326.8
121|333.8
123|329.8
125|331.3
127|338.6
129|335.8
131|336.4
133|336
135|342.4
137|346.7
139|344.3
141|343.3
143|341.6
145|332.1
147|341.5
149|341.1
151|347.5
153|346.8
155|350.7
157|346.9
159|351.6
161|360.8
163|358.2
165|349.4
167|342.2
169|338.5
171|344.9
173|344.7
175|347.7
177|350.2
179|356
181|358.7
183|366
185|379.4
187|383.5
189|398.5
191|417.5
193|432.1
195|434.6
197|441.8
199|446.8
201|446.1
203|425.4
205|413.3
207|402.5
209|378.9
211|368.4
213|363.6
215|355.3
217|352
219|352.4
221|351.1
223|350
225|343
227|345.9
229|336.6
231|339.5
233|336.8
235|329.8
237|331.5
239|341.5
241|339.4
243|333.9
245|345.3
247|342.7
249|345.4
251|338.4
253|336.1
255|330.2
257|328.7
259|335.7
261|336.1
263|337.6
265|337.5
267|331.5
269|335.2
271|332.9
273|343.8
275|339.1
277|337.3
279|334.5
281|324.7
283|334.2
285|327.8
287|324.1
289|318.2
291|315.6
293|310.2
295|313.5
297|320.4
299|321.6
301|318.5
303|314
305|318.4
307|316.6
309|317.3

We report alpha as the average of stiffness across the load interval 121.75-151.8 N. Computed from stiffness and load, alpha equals 339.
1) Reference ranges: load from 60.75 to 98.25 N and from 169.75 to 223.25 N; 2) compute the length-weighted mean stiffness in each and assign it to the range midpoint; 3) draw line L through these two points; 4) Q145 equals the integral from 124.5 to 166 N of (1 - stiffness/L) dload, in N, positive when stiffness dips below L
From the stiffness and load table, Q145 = 3.5 N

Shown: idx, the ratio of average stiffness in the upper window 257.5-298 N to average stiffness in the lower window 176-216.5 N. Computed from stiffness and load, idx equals 0.83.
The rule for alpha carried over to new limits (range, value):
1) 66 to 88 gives 367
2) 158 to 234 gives 373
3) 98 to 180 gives 342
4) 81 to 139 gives 346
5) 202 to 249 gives 355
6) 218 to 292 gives 336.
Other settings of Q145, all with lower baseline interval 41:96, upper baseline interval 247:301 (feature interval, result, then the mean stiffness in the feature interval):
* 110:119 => 0.7 N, 330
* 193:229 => -4.8 N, 386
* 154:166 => -0.1 N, 353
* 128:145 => 0.6 N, 340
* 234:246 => 0.0 N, 337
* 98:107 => 0.4 N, 345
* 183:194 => -1.7 N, 399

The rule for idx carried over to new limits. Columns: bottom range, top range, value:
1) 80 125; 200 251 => 1.03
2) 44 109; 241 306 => 0.91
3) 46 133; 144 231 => 1.04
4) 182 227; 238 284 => 0.86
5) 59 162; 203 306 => 0.97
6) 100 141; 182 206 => 1.23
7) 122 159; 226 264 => 0.99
